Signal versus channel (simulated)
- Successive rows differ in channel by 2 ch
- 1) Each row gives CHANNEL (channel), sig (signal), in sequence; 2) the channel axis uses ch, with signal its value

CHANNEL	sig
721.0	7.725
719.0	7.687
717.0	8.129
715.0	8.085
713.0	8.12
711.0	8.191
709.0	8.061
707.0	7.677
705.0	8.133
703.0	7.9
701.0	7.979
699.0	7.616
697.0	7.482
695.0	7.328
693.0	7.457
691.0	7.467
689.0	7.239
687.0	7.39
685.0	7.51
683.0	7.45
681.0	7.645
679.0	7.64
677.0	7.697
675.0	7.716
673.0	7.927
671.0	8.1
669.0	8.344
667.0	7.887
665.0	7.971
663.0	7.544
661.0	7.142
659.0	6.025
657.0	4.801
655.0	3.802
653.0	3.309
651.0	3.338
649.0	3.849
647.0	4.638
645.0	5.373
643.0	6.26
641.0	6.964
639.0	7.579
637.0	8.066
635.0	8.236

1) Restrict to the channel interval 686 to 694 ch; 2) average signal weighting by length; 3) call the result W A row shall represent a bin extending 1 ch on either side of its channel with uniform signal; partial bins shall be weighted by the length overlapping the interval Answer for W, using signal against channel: 7.39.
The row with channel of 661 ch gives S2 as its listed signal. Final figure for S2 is 7.142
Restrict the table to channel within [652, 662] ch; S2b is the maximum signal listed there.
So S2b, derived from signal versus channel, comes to 7.142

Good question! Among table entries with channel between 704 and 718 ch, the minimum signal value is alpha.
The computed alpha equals 7.677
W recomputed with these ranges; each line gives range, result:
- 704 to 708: 7.9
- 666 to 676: 7.99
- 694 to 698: 7.41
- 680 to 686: 7.54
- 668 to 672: 8.22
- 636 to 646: 6.85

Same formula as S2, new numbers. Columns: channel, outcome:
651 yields 3.338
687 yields 7.39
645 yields 5.373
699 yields 7.616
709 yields 8.061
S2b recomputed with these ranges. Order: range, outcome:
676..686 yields 7.697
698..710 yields 8.133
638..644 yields 7.579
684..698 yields 7.51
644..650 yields 5.373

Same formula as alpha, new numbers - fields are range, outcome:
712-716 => 8.085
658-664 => 6.025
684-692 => 7.239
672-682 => 7.64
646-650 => 3.849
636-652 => 3.338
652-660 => 3.309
